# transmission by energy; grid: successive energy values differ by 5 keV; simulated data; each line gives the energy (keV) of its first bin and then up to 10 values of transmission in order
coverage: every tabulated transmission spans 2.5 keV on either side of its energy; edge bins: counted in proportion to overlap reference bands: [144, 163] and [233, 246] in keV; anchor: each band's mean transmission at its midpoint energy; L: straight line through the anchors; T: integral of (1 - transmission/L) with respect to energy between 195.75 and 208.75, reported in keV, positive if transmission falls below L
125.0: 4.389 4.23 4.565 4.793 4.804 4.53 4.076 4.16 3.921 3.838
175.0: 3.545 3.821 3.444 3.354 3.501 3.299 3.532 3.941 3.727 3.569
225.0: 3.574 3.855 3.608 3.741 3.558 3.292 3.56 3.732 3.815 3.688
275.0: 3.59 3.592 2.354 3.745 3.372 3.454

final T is 1.6 keV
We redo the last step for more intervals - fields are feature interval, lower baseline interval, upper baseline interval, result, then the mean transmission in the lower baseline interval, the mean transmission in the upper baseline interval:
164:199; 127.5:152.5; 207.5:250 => 4.7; 4.58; 3.67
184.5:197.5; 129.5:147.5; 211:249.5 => 2.1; 4.64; 3.65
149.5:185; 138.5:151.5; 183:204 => 1.7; 4.72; 3.41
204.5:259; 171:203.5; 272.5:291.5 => -3.6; 3.51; 3.3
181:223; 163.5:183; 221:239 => 1.8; 3.77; 3.67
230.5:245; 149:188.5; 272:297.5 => -0.5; 3.88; 3.34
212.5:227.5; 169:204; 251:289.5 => -0.5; 3.53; 3.48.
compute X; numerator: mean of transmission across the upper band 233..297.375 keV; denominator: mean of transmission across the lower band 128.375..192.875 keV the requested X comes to 0.86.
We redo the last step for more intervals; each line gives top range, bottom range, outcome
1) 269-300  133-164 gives 0.76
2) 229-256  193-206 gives 1.05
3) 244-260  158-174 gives 0.89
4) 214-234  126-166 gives 0.83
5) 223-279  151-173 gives 0.90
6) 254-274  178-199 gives 1.06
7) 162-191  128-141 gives 0.82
